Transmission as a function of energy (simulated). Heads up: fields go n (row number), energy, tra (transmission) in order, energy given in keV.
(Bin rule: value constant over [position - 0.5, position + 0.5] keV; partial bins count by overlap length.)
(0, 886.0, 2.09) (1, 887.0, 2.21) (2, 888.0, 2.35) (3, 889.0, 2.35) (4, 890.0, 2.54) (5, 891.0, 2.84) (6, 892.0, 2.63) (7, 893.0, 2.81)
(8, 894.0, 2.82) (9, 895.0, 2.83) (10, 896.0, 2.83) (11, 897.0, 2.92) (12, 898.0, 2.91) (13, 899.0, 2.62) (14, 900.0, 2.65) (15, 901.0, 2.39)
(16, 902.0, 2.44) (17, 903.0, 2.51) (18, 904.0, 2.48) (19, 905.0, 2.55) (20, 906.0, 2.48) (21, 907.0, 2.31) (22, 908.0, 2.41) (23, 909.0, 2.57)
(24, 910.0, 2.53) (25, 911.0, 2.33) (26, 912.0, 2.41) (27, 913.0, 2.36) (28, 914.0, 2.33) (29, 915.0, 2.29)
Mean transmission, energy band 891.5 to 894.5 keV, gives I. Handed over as 2.75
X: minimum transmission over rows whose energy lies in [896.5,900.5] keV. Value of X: 2.62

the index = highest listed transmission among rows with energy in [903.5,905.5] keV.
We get 2.55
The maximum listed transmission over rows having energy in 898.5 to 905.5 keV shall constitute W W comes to 2.65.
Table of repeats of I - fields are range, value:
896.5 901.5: 2.7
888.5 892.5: 2.59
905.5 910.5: 2.46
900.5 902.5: 2.42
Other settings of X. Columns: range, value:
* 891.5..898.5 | 2.63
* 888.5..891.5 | 2.35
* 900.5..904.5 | 2.39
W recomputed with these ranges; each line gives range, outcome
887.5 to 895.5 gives 2.84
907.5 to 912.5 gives 2.57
